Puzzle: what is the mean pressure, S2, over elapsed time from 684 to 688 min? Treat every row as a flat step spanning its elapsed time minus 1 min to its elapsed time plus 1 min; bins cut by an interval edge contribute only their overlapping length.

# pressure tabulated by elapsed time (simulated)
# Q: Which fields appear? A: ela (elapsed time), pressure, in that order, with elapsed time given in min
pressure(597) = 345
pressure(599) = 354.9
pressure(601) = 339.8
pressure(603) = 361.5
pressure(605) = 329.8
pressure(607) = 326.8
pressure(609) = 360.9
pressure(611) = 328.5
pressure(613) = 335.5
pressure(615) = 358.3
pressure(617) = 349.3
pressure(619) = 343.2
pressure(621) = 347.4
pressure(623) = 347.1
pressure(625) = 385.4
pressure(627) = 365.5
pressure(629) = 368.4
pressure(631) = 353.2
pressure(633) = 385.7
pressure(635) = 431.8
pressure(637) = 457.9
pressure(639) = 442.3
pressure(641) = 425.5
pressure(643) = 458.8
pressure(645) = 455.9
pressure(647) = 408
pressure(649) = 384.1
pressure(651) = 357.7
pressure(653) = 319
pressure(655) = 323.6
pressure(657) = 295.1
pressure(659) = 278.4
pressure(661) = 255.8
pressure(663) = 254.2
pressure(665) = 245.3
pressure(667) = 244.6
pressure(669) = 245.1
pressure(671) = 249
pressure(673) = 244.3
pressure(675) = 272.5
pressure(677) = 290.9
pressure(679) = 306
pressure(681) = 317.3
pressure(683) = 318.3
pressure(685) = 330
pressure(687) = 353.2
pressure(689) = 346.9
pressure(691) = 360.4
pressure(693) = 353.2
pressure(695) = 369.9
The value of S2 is 342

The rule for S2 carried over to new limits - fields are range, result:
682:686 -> 324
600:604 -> 351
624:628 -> 375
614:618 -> 354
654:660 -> 299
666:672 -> 246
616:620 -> 346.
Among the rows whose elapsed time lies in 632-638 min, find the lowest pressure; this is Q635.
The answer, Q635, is 385.7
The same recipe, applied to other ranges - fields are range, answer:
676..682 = 290.9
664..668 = 244.6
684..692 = 330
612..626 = 335.5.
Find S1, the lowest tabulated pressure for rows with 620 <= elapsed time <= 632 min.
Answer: 347.1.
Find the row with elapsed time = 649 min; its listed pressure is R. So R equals 384.1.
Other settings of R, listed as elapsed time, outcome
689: 346.9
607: 326.8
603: 361.5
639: 442.3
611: 328.5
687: 353.2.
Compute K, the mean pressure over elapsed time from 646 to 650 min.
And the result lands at 396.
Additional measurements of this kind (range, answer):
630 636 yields 390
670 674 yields 247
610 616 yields 341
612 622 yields 347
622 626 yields 366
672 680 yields 278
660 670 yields 249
